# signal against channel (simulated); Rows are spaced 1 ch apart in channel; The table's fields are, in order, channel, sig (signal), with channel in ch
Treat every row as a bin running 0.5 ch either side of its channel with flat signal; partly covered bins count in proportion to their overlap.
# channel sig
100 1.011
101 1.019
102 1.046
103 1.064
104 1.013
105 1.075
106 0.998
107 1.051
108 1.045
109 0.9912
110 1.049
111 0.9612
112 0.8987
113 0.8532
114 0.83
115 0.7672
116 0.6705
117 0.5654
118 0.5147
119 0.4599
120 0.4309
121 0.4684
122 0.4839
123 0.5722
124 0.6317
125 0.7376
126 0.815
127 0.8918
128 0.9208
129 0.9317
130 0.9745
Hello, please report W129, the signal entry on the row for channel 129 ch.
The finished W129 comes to 0.9317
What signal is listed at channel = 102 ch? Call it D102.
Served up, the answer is 1.046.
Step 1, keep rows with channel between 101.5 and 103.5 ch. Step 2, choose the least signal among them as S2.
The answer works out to 1.046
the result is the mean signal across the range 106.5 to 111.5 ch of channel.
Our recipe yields 1.02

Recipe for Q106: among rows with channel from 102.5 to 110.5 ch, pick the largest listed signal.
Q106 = 1.075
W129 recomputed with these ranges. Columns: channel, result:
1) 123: 0.5722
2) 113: 0.8532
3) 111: 0.9612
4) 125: 0.7376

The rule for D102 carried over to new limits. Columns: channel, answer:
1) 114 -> 0.83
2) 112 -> 0.8987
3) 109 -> 0.9912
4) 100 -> 1.011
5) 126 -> 0.815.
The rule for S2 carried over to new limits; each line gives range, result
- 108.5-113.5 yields 0.8532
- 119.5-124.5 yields 0.4309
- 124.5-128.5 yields 0.7376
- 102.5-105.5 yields 1.013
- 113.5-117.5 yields 0.5654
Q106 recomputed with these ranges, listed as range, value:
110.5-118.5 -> 0.9612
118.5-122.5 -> 0.4839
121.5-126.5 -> 0.815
